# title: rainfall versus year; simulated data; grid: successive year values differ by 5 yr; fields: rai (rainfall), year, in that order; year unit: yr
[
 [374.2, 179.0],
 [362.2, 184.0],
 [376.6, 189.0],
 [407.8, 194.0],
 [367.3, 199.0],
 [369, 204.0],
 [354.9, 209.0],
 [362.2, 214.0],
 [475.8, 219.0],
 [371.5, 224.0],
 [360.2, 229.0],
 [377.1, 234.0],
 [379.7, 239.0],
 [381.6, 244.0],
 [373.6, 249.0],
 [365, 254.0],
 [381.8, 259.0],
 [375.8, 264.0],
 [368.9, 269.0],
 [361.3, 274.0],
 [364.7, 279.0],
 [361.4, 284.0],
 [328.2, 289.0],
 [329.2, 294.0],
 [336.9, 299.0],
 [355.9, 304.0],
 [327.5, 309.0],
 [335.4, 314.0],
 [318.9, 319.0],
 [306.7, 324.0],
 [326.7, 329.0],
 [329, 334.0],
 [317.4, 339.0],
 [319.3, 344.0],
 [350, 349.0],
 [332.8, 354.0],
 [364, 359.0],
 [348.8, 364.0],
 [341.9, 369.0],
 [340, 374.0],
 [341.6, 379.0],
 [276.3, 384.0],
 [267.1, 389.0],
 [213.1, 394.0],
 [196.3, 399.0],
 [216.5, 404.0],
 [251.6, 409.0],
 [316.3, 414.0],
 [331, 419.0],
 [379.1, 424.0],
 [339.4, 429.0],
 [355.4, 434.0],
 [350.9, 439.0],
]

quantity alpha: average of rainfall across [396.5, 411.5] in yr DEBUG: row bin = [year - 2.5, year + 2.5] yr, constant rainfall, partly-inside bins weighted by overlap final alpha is 221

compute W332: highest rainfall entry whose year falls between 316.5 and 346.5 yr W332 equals 329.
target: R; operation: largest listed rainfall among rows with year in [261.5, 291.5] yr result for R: 375.8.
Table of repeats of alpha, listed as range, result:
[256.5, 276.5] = 372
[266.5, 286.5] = 364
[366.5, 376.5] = 341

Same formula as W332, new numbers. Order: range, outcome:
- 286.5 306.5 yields 355.9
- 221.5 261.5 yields 381.8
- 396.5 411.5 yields 251.6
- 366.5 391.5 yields 341.9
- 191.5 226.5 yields 475.8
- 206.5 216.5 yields 362.2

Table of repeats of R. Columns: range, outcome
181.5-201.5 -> 407.8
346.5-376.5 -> 364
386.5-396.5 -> 267.1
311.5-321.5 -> 335.4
